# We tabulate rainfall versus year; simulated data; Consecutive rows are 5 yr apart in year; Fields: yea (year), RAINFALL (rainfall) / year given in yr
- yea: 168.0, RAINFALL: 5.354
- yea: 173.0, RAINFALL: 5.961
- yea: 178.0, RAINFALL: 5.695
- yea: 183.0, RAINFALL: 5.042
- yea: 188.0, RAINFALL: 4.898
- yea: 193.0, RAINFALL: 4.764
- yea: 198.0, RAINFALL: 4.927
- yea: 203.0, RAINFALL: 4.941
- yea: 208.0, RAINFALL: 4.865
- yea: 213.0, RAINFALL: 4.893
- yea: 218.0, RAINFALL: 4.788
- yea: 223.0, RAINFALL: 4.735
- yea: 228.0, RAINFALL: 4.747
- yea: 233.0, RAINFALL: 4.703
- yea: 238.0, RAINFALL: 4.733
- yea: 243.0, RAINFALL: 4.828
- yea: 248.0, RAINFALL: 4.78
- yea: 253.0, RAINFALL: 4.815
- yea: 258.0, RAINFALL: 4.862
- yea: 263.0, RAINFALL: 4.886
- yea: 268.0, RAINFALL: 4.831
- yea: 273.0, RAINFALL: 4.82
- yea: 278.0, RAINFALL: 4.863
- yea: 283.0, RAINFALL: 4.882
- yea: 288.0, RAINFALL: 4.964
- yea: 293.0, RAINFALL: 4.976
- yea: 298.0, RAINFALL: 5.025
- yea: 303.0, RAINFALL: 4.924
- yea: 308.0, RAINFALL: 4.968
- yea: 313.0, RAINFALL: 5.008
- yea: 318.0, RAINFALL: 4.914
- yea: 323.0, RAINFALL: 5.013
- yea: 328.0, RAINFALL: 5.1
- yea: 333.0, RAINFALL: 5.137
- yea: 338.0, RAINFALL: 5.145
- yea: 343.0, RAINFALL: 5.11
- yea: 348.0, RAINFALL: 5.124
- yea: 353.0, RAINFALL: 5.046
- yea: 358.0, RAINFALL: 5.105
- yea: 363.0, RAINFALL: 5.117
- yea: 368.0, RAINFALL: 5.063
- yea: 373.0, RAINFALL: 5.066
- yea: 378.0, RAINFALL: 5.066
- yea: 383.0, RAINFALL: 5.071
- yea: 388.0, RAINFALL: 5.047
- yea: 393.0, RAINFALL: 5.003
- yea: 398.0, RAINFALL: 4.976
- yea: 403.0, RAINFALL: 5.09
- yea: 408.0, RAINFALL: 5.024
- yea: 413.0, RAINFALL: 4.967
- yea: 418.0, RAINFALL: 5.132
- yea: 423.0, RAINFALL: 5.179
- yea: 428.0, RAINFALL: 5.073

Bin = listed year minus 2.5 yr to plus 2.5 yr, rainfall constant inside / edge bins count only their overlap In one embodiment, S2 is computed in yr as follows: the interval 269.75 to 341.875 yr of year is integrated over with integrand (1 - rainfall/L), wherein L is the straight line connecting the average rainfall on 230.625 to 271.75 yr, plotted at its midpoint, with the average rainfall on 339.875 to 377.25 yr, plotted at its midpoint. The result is -0.5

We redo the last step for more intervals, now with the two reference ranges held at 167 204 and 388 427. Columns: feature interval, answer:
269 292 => 1.1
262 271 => 0.5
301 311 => 0.3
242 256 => 1.0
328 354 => -0.1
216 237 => 1.8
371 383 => 0.0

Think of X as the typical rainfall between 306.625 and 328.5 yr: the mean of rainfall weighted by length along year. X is 4.99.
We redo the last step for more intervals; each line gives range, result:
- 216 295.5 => 4.83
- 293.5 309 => 4.97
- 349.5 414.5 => 5.05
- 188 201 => 4.86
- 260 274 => 4.85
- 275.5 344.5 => 5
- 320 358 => 5.09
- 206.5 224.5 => 4.82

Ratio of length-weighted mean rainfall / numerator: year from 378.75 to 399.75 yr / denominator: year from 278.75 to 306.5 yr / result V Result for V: 1.0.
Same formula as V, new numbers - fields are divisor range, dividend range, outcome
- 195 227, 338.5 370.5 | 1.05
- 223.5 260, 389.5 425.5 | 1.06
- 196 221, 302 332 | 1.02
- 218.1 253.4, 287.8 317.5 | 1.04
